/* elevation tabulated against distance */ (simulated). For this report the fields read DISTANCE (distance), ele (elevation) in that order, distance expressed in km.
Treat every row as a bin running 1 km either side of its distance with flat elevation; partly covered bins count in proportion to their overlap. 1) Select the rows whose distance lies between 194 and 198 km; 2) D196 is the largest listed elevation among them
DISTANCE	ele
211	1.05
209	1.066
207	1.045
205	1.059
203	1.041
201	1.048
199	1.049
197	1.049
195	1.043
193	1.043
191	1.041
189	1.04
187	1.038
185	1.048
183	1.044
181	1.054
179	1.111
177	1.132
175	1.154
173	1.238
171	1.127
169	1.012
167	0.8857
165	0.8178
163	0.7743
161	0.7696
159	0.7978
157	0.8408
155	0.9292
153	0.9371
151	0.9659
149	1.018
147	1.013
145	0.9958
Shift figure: 1.049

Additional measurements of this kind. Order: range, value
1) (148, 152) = 1.018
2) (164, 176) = 1.238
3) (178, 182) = 1.111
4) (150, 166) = 0.9659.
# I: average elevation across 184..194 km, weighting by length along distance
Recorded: 1.04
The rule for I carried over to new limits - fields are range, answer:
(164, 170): 0.905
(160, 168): 0.812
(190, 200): 1.04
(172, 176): 1.2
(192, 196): 1.04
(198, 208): 1.05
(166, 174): 1.07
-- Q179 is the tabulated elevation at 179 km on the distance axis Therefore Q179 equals 1.111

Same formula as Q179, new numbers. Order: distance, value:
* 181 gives 1.054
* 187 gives 1.038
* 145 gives 0.9958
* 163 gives 0.7743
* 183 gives 1.044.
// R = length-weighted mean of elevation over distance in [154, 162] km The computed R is 0.834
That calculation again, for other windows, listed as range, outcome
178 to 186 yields 1.06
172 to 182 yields 1.14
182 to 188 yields 1.04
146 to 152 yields 0.999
